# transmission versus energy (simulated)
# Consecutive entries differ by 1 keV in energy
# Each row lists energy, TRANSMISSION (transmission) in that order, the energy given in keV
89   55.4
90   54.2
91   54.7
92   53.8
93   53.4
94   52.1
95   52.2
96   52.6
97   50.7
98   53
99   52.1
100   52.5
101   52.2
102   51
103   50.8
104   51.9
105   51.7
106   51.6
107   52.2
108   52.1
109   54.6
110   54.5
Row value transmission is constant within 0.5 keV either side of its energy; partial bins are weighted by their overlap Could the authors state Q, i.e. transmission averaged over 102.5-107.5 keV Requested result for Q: 51.6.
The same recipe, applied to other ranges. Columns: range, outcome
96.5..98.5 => 51.9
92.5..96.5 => 52.6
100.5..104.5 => 51.5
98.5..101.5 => 52.3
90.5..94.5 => 53.5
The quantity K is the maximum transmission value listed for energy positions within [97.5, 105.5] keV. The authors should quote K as 53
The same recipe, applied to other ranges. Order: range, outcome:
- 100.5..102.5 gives 52.2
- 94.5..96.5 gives 52.6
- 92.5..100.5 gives 53.4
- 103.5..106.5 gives 51.9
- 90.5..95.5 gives 54.7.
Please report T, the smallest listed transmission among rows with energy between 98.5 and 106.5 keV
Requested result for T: 50.8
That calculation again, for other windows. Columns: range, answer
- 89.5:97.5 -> 50.7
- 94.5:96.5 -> 52.2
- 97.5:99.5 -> 52.1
